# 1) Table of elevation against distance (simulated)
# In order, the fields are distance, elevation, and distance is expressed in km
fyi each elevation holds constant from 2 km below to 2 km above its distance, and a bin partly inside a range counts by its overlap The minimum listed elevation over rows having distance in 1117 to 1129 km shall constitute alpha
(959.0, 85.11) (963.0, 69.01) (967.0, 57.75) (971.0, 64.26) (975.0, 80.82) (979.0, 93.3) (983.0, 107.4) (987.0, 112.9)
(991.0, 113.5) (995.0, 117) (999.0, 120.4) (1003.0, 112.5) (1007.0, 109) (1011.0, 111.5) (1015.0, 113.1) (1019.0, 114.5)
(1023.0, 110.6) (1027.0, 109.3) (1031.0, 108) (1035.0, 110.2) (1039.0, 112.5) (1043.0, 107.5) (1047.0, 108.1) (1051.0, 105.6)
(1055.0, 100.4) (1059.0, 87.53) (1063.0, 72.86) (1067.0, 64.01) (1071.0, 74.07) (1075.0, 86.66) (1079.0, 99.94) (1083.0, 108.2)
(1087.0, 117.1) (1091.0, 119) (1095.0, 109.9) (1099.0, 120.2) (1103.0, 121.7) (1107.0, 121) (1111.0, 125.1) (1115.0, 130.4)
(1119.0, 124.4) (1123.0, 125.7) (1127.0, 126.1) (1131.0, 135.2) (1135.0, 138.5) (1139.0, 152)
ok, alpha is 124.4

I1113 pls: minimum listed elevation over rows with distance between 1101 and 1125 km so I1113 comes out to 121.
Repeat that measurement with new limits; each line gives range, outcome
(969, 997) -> 64.26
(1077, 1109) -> 99.94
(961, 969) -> 57.75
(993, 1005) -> 112.5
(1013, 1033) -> 108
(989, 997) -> 113.5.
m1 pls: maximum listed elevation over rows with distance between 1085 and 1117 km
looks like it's 130.4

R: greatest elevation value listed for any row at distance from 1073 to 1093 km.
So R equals 119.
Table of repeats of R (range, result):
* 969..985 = 107.4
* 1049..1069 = 105.6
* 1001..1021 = 114.5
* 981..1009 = 120.4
